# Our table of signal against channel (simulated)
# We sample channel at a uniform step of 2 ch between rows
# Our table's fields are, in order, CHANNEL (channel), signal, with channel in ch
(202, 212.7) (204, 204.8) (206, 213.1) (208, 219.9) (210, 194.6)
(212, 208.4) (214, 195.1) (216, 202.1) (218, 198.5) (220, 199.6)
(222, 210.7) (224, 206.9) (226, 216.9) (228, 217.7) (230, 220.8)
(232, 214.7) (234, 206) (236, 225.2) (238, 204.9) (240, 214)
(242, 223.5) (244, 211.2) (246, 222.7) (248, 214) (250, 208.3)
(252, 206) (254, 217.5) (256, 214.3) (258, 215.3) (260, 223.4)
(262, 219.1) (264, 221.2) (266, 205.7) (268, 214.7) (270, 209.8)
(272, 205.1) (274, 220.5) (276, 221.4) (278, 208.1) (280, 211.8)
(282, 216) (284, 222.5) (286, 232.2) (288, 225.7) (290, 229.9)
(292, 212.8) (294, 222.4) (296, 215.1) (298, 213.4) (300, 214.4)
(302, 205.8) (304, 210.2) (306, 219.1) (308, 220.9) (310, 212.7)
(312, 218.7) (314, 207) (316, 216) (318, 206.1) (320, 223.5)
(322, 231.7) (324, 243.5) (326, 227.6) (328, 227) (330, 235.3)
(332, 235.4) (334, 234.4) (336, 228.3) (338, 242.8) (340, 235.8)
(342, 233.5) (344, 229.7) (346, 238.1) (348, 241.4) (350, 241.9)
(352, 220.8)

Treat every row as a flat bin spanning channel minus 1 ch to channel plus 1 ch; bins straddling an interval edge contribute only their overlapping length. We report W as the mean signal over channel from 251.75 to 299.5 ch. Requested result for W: 217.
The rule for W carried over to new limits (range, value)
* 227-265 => 216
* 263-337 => 220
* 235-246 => 216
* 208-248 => 211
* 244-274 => 214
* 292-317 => 215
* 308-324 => 218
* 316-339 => 230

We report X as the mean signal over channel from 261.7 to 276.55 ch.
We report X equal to 214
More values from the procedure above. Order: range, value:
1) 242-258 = 214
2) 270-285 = 215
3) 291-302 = 215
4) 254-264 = 218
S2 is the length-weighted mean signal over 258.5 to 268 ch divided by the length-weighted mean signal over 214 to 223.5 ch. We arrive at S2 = 1.07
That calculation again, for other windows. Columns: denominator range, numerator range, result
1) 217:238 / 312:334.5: 1.07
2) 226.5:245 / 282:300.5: 1.03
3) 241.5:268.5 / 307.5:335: 1.04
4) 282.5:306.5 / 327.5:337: 1.06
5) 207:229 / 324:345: 1.13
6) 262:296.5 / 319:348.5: 1.08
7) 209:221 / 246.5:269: 1.07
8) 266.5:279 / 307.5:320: 1.01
